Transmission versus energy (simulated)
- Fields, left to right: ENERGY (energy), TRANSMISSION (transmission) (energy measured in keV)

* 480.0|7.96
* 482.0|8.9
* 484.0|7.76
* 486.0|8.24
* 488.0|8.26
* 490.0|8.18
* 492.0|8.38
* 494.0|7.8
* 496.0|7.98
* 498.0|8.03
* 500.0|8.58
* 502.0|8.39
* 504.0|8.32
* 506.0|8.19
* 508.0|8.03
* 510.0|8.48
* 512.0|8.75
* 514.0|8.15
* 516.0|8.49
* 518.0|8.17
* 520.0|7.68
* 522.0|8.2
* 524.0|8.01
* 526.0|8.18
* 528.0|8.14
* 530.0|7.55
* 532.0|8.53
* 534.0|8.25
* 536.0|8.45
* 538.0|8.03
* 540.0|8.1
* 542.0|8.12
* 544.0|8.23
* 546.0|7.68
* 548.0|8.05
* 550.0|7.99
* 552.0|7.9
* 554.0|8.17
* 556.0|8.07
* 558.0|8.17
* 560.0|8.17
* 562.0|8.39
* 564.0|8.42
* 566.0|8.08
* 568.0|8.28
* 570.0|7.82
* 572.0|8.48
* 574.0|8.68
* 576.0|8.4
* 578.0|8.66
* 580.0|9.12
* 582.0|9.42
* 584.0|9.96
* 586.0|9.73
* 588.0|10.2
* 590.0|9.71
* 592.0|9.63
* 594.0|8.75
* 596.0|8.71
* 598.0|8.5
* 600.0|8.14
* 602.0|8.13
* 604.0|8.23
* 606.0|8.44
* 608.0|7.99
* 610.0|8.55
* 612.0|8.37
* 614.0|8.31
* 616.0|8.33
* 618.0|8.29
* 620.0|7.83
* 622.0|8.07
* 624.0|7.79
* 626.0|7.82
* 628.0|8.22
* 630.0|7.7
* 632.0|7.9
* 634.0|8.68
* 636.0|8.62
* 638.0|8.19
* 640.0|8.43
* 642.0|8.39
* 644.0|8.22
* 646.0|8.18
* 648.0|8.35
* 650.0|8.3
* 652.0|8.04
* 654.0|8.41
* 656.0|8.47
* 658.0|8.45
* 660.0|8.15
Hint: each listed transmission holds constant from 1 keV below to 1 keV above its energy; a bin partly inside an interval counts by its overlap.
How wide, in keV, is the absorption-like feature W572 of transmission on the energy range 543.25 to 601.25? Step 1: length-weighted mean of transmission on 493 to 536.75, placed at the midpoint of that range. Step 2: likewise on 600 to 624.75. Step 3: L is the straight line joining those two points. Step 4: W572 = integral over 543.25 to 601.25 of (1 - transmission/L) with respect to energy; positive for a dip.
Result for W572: -2.9 keV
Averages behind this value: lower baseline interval 8.2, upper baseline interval 8.2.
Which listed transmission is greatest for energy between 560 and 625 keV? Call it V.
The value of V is 10.2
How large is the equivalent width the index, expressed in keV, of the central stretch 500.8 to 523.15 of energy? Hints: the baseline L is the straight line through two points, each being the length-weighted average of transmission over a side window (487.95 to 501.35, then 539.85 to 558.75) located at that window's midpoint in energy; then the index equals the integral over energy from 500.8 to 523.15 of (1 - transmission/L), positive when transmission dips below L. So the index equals -0.35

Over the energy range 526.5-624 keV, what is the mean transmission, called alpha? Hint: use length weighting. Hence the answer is 8.43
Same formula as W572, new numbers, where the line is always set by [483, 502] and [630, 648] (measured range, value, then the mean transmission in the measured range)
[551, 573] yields 0.1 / 8.18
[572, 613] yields -3.0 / 8.86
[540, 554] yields 0.3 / 8.01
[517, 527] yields 0.2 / 8.05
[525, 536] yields 0.0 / 8.16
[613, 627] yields 0.4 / 8.06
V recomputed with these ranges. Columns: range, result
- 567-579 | 8.68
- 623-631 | 8.22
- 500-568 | 8.75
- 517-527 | 8.2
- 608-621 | 8.55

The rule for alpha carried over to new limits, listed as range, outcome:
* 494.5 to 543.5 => 8.2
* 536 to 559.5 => 8.07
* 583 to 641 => 8.52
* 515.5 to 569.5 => 8.12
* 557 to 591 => 8.81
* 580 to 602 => 9.22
